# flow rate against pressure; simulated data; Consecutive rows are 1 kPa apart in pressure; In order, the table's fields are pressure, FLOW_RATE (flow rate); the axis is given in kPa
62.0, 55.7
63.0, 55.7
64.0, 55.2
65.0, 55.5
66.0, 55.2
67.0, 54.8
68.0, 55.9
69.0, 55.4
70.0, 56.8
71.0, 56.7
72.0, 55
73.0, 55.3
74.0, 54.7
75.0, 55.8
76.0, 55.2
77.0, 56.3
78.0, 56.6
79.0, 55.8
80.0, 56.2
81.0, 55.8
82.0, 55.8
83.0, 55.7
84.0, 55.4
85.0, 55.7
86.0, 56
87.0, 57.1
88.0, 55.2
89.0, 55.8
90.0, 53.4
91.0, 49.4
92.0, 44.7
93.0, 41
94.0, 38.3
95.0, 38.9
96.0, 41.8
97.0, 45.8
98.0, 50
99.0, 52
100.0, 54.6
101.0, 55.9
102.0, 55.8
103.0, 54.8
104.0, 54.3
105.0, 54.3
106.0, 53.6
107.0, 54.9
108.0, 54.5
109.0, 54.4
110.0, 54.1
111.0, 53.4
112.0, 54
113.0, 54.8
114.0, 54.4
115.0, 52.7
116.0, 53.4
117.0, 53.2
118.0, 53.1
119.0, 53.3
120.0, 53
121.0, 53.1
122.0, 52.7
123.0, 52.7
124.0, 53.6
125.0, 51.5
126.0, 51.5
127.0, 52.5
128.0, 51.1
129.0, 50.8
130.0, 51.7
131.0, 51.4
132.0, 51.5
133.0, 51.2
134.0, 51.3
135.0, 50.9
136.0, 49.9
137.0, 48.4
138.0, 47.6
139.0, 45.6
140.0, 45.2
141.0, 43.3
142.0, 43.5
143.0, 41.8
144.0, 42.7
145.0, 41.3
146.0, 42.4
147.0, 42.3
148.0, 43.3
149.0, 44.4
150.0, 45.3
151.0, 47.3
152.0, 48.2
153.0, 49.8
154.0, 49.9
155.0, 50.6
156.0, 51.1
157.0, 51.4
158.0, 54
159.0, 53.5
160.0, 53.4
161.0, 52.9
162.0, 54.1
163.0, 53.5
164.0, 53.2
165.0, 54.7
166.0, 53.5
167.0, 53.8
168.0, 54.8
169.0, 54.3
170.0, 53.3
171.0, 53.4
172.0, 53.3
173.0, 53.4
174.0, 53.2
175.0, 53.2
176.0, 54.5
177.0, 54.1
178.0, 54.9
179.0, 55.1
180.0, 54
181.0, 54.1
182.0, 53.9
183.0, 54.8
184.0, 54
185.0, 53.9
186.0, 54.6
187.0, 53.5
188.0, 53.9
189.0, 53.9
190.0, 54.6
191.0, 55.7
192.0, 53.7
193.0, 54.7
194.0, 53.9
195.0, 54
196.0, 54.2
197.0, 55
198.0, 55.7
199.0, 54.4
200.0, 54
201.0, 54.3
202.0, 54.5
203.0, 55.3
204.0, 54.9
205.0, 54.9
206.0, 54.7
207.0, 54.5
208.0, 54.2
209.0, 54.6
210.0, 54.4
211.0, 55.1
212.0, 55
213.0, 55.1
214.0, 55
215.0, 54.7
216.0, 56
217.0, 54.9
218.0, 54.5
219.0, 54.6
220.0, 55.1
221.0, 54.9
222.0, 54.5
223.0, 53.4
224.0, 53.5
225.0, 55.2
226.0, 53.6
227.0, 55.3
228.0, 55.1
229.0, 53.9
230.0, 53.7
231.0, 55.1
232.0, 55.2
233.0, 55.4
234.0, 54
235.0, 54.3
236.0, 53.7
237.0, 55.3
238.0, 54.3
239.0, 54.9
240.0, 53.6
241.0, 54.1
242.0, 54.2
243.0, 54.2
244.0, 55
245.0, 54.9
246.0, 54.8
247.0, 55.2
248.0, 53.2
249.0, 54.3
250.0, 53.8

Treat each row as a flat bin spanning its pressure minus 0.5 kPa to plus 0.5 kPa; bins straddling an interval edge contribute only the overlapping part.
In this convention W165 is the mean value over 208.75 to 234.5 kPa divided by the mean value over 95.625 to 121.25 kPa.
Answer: 1.03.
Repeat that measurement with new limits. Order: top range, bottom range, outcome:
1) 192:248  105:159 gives 1.09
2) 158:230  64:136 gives 1.02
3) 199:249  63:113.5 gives 1.02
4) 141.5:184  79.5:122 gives 0.97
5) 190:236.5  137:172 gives 1.11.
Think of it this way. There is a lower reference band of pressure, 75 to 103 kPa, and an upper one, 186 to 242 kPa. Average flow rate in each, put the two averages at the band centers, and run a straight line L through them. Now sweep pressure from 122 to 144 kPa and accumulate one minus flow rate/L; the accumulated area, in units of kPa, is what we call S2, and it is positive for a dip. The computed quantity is 1.5 kPa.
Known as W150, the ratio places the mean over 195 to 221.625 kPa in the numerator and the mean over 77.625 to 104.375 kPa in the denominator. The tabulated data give 1.06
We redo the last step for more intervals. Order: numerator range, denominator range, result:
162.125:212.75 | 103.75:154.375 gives 1.08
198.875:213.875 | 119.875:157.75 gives 1.13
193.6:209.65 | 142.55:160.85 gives 1.15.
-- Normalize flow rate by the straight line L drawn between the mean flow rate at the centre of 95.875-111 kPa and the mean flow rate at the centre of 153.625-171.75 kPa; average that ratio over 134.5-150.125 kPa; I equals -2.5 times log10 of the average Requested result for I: 0.18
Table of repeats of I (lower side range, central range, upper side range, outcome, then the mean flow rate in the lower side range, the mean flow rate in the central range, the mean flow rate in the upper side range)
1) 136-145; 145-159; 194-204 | -0.02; 44.9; 47.7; 54.6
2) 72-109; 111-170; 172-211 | 0.07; 52.7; 50.4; 54.3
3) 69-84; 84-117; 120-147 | 0.02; 55.8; 51.9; 48.8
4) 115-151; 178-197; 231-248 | -0.05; 48.9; 54.3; 54.5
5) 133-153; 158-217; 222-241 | -0.09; 45.8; 54.3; 54.4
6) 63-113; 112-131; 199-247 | 0.02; 53.4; 52.7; 54.6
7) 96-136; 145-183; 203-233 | 0.04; 52.7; 51.6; 54.7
